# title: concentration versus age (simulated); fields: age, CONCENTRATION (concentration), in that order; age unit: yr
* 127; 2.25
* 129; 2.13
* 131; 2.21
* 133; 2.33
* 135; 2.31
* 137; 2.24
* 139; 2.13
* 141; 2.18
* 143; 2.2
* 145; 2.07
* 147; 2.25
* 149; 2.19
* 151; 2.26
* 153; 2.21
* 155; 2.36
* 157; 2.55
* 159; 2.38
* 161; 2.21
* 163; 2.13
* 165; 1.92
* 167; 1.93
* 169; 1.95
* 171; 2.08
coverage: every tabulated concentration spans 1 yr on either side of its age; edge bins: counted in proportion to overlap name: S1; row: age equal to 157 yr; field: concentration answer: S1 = 2.55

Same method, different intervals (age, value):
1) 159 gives 2.38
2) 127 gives 2.25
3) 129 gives 2.13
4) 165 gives 1.92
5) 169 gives 1.95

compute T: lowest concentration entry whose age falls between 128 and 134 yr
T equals 2.13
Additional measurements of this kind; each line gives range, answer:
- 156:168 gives 1.92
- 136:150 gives 2.07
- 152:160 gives 2.21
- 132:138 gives 2.24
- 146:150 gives 2.19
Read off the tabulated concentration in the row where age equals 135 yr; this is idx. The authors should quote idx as 2.31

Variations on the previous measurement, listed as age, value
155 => 2.36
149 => 2.19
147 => 2.25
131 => 2.21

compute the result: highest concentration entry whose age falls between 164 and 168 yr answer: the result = 1.93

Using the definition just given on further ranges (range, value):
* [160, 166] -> 2.21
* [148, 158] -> 2.55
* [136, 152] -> 2.26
